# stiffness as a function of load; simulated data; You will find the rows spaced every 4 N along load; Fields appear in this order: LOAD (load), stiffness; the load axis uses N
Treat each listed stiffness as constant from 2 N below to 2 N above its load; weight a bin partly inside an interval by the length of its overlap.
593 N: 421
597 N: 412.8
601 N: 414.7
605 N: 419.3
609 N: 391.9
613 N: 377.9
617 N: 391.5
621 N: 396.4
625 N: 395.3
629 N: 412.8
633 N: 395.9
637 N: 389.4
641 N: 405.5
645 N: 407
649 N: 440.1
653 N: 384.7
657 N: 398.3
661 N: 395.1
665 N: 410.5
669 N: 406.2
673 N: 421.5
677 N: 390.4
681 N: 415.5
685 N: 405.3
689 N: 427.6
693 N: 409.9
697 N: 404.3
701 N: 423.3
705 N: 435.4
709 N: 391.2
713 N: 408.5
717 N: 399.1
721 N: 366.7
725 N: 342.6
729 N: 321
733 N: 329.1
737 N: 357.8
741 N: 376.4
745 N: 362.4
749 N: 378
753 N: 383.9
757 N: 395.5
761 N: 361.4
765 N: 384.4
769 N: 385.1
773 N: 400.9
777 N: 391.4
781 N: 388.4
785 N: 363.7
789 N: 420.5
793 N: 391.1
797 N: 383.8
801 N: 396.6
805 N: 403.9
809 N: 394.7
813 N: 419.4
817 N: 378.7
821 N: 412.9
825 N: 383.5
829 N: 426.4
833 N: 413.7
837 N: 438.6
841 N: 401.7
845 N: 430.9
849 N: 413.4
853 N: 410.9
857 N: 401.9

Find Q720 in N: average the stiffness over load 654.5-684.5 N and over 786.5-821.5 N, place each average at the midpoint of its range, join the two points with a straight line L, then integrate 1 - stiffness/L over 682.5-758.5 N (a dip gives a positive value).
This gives 3.31 N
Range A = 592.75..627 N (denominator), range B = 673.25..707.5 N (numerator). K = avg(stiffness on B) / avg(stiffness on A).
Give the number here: 1.03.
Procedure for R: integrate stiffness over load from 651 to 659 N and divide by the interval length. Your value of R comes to 392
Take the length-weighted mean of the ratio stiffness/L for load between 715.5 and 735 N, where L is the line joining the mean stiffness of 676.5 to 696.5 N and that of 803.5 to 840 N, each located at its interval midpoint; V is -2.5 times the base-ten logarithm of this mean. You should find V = 0.170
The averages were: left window 411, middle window 350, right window 408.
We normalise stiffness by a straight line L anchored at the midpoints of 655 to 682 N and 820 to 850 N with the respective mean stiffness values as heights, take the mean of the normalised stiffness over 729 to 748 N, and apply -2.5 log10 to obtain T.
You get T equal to 0.16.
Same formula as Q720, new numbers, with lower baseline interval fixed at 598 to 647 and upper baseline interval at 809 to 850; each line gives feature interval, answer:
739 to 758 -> 1.3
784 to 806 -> 0.8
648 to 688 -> -0.4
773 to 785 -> 0.6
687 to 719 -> -0.6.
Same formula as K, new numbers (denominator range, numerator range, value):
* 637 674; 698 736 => 0.93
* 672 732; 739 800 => 0.97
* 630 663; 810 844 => 1.02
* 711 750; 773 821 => 1.09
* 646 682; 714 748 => 0.88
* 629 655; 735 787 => 0.94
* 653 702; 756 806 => 0.95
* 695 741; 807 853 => 1.08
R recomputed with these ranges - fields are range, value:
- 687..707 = 420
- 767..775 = 393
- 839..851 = 415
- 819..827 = 398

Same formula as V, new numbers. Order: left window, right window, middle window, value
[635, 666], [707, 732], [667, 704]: -0.070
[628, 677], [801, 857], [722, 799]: 0.092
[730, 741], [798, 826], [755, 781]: -0.050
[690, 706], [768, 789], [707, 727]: 0.081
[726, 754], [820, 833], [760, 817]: -0.018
